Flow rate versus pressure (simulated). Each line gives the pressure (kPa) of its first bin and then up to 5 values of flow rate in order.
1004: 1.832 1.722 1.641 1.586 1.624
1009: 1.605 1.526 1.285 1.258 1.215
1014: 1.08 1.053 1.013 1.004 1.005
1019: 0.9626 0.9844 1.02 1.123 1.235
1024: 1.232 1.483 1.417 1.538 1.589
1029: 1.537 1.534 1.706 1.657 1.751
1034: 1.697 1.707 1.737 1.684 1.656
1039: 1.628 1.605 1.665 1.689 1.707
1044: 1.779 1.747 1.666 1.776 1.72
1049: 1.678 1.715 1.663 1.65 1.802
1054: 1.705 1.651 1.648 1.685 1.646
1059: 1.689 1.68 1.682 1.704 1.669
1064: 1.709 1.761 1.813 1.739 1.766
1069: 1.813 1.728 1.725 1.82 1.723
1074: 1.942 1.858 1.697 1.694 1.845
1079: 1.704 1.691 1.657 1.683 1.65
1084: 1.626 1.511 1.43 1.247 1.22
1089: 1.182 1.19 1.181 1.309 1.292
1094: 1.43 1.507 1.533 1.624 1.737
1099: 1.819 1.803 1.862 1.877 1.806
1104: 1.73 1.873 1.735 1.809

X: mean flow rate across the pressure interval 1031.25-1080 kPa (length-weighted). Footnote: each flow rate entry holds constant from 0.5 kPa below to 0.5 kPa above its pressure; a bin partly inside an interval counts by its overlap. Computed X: 1.72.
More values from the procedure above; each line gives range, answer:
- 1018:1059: 1.57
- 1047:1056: 1.7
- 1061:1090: 1.66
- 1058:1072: 1.73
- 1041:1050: 1.72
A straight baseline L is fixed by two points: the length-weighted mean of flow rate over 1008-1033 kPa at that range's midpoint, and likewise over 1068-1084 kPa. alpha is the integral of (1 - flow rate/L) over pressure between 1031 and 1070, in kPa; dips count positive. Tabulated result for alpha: -4.1 kPa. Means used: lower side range 1.31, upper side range 1.75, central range 1.7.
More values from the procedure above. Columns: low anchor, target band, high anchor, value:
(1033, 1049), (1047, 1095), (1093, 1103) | 1.6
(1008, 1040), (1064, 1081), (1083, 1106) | -3.1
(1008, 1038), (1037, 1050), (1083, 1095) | -3.1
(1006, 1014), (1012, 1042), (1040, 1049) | 3.4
